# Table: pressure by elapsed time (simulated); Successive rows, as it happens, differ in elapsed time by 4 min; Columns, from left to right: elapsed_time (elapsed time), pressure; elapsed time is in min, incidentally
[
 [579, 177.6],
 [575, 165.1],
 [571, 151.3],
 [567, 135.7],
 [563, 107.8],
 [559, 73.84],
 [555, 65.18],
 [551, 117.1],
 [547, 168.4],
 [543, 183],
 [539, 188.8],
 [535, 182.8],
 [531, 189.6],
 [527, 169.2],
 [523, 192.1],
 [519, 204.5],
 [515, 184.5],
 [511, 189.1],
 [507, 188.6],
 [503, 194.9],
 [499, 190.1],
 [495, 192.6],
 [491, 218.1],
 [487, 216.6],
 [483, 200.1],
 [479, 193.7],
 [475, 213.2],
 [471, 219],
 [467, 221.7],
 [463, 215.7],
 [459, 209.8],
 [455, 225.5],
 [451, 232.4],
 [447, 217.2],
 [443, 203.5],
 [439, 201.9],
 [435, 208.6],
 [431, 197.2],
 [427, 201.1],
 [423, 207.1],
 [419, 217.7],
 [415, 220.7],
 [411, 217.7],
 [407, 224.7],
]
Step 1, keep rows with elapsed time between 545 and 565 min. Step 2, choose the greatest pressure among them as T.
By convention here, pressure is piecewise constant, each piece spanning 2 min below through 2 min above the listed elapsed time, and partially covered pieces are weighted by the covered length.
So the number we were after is 168.4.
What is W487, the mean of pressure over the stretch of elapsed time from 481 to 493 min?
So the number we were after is 212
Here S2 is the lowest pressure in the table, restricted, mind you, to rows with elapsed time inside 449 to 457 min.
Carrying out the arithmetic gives 225.5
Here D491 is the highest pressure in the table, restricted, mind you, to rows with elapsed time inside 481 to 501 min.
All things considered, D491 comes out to 218.1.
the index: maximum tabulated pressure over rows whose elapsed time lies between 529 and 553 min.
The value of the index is 189.6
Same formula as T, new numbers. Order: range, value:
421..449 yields 217.2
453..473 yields 225.5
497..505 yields 194.9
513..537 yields 204.5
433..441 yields 208.6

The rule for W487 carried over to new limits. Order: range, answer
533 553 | 168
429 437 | 203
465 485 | 210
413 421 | 219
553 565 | 82.3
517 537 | 188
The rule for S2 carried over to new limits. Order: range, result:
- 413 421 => 217.7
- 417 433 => 197.2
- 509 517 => 184.5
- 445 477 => 209.8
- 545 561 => 65.18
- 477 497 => 192.6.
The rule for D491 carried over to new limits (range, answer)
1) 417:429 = 217.7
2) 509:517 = 189.1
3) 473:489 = 216.6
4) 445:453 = 232.4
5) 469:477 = 219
